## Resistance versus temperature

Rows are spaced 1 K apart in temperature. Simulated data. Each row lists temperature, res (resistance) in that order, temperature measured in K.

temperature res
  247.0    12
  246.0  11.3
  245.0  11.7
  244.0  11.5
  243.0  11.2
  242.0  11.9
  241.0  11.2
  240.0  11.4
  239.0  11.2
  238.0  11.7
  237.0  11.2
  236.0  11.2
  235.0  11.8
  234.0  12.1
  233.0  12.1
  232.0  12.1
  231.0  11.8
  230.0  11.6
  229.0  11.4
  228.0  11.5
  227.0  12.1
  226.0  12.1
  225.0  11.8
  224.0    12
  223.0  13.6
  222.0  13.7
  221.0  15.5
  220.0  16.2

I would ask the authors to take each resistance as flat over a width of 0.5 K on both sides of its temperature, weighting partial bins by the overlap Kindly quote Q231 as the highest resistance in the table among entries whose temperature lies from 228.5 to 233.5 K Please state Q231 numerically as 12.1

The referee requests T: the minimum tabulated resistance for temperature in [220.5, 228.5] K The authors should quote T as 11.5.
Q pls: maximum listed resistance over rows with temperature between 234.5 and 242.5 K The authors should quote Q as 11.9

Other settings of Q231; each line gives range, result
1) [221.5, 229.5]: 13.7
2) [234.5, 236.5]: 11.8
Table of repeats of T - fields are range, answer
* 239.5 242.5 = 11.2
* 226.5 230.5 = 11.4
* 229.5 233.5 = 11.6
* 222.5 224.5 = 12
